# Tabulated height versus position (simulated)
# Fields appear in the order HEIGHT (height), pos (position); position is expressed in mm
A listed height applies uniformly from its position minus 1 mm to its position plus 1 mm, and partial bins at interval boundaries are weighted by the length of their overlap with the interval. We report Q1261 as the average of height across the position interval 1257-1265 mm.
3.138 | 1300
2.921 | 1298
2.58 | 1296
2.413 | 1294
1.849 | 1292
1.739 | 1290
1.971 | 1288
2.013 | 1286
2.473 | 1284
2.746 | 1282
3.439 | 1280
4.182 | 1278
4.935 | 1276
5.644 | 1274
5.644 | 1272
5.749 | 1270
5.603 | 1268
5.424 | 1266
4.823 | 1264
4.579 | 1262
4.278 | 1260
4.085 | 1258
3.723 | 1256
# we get 4.44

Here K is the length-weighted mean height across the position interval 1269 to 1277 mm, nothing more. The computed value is 5.49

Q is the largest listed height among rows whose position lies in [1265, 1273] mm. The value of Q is 5.749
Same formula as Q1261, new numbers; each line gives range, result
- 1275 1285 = 3.56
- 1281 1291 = 2.19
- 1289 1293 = 1.79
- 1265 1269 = 5.51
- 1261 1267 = 4.94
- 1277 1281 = 3.81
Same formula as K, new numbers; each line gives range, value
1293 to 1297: 2.5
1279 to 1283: 3.09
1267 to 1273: 5.67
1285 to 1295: 2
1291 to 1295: 2.13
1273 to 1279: 4.92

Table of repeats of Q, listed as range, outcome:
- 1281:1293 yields 2.746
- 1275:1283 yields 4.935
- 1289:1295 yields 2.413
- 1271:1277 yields 5.644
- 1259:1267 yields 5.424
